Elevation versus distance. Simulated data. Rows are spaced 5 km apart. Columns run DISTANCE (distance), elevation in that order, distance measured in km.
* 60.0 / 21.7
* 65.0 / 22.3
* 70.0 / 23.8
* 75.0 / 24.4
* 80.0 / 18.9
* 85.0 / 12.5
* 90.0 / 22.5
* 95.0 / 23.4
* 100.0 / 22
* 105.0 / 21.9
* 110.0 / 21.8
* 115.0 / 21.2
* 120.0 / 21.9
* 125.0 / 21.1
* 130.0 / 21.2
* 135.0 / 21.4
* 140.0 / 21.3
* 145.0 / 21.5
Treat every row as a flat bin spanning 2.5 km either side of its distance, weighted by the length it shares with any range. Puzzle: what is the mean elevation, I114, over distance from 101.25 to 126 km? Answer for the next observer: 21.6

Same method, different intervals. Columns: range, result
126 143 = 21.3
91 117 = 22.1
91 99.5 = 22.9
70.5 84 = 21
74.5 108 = 20.6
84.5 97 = 20.4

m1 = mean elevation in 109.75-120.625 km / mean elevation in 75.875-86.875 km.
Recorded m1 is 1.26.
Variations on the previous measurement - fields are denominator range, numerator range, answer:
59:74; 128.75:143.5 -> 0.93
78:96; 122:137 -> 1.12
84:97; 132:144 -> 1.06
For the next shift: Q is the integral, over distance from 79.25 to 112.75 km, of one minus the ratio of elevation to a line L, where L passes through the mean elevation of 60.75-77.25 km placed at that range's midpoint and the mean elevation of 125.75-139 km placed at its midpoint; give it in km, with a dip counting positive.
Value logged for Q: 2.8 km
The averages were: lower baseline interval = 23.3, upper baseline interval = 21.3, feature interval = 20.5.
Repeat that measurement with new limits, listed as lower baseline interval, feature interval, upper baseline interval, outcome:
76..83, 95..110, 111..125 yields -1.0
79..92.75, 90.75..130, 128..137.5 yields -4.4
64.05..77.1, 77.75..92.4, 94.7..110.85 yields 3.2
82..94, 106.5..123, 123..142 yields -1.3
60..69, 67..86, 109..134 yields 1.4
